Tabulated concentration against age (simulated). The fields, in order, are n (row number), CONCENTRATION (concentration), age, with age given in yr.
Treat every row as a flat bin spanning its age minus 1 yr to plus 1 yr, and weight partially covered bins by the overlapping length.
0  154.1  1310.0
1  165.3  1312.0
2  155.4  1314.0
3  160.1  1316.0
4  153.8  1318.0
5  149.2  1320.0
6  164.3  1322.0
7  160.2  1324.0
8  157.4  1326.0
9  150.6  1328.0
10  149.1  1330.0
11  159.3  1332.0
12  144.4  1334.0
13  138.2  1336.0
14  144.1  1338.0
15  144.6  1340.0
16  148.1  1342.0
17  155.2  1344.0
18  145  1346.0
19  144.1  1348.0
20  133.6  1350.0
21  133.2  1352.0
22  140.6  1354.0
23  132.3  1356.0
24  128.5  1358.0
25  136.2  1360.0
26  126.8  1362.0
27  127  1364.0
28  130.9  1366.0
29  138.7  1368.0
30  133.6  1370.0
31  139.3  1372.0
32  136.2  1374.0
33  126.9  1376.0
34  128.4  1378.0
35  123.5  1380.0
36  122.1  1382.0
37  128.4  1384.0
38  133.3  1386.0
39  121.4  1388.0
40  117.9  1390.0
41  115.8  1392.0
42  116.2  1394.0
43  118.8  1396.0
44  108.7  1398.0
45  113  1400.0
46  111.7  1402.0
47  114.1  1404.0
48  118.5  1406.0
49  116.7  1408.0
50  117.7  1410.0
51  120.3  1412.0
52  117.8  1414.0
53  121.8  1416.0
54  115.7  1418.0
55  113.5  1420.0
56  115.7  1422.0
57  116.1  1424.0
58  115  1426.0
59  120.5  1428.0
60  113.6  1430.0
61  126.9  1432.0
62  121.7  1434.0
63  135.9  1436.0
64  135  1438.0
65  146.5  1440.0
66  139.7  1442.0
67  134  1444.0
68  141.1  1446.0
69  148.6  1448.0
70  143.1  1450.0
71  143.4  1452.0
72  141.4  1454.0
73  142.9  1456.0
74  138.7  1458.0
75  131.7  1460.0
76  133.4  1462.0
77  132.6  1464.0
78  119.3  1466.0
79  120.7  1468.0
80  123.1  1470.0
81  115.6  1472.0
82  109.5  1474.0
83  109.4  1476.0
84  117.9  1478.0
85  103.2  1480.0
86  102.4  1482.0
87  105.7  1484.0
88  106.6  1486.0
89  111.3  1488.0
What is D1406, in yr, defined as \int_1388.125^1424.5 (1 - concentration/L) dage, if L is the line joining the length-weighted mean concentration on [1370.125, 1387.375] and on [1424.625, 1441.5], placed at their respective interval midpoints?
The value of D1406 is 3.4 yr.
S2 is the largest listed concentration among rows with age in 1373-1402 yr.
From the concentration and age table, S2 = 136.2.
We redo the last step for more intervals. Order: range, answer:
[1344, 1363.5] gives 155.2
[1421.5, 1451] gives 148.6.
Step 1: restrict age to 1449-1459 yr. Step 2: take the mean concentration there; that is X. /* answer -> 142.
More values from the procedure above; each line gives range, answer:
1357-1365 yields 130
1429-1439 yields 127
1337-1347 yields 147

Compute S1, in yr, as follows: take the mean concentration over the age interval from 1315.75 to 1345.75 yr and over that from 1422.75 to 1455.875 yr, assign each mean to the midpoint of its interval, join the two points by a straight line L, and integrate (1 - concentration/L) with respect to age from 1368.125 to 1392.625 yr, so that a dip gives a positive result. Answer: 2.6 yr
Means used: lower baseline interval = 152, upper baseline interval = 133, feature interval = 128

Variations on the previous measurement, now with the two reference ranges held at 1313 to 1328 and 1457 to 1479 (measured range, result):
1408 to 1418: 1.24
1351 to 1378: 2.53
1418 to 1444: 1.24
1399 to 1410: 1.79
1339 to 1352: 0.59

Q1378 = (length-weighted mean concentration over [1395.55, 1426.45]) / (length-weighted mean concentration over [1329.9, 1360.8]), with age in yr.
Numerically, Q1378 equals 0.82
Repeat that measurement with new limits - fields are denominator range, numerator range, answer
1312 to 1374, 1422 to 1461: 0.92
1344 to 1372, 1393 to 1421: 0.86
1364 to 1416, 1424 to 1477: 1.06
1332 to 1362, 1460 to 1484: 0.83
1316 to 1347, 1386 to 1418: 0.78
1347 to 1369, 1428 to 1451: 1.00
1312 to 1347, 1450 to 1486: 0.81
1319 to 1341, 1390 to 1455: 0.82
